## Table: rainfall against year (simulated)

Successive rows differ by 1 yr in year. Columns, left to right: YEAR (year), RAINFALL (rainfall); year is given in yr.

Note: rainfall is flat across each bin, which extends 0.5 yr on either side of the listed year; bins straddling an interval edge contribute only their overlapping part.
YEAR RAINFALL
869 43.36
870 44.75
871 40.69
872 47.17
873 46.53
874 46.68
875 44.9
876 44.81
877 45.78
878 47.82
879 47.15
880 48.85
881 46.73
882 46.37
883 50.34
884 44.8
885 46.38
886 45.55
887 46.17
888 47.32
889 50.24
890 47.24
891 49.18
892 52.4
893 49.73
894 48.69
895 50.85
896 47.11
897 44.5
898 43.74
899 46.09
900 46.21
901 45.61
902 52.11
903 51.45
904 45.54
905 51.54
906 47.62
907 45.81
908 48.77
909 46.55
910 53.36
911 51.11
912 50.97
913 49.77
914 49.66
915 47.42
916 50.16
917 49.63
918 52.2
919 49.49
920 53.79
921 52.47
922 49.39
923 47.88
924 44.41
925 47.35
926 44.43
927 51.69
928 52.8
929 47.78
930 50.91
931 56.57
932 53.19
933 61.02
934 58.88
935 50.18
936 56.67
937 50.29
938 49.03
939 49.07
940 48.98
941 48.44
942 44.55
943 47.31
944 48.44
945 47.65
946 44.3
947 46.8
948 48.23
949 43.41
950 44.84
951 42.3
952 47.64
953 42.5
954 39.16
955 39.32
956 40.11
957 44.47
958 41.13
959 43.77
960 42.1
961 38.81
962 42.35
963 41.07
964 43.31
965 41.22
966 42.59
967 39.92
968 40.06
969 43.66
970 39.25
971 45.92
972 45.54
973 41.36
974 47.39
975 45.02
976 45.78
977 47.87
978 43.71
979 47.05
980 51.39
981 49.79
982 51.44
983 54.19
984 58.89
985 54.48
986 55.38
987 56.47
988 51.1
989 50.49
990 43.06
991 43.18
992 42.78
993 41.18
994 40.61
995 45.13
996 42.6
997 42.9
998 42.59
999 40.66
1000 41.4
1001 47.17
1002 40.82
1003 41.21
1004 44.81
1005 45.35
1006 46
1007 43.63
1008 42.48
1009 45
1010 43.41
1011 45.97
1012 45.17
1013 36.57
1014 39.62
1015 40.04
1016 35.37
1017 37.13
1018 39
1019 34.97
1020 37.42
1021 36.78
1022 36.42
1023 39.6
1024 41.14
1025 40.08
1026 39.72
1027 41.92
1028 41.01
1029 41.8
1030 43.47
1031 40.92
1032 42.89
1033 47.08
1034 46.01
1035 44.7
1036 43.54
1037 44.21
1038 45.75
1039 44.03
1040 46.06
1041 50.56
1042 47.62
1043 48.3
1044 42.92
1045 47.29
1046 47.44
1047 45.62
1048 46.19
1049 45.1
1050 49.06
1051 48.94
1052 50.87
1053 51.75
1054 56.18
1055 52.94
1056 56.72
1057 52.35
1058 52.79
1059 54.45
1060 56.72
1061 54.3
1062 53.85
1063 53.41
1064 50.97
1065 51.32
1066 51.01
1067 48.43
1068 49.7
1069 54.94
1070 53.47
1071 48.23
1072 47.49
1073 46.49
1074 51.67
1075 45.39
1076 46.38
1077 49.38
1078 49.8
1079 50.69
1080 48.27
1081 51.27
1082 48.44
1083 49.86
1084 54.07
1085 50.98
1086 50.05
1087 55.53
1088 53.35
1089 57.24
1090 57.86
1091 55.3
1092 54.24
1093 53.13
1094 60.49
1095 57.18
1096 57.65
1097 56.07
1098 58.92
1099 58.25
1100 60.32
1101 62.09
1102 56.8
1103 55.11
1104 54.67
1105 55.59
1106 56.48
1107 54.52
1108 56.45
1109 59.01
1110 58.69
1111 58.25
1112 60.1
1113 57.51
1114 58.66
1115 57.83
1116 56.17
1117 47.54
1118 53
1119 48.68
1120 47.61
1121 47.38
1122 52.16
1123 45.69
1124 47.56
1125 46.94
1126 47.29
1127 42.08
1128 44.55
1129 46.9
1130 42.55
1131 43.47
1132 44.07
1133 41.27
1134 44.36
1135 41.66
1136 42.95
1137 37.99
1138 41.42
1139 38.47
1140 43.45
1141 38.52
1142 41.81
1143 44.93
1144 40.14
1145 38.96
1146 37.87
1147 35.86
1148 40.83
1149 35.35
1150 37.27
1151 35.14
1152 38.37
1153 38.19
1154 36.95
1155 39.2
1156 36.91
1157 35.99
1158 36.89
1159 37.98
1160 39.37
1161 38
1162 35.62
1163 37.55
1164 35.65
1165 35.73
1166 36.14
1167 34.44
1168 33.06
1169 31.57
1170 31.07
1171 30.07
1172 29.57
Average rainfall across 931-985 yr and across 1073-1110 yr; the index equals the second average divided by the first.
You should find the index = 1.17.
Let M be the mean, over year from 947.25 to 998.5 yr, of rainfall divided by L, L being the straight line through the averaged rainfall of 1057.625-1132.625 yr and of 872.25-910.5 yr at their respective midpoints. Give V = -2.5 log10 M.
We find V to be 0.10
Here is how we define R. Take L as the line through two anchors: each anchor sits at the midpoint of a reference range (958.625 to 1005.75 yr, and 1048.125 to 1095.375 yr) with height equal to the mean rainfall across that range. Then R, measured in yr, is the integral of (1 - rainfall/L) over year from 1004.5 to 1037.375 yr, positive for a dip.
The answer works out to 4.6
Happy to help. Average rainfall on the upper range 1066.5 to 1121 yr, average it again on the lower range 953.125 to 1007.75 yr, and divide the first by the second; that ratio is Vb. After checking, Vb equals 1.20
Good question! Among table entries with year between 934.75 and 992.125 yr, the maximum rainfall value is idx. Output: 58.89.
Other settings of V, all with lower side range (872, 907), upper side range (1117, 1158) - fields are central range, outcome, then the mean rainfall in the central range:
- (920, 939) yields -0.106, 51.4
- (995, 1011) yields 0.038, 43.5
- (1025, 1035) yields 0.043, 42.7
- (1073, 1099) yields -0.220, 52.9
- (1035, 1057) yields -0.096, 48.2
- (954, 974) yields 0.097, 42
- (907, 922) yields -0.073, 50.2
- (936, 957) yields 0.010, 45.9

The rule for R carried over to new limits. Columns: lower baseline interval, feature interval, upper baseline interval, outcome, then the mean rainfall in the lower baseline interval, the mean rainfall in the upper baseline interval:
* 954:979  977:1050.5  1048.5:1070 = 4.7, 42.8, 52.2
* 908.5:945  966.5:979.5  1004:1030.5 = 0.4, 50.4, 40.8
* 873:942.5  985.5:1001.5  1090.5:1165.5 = 0.9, 49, 46.9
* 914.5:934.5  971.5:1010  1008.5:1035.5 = -1.9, 51.1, 40.9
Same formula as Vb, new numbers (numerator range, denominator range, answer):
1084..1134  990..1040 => 1.26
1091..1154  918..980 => 1.04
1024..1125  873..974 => 1.08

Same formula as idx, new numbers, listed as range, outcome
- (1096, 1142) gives 62.09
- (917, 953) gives 61.02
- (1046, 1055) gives 56.18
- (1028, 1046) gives 50.56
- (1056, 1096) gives 60.49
